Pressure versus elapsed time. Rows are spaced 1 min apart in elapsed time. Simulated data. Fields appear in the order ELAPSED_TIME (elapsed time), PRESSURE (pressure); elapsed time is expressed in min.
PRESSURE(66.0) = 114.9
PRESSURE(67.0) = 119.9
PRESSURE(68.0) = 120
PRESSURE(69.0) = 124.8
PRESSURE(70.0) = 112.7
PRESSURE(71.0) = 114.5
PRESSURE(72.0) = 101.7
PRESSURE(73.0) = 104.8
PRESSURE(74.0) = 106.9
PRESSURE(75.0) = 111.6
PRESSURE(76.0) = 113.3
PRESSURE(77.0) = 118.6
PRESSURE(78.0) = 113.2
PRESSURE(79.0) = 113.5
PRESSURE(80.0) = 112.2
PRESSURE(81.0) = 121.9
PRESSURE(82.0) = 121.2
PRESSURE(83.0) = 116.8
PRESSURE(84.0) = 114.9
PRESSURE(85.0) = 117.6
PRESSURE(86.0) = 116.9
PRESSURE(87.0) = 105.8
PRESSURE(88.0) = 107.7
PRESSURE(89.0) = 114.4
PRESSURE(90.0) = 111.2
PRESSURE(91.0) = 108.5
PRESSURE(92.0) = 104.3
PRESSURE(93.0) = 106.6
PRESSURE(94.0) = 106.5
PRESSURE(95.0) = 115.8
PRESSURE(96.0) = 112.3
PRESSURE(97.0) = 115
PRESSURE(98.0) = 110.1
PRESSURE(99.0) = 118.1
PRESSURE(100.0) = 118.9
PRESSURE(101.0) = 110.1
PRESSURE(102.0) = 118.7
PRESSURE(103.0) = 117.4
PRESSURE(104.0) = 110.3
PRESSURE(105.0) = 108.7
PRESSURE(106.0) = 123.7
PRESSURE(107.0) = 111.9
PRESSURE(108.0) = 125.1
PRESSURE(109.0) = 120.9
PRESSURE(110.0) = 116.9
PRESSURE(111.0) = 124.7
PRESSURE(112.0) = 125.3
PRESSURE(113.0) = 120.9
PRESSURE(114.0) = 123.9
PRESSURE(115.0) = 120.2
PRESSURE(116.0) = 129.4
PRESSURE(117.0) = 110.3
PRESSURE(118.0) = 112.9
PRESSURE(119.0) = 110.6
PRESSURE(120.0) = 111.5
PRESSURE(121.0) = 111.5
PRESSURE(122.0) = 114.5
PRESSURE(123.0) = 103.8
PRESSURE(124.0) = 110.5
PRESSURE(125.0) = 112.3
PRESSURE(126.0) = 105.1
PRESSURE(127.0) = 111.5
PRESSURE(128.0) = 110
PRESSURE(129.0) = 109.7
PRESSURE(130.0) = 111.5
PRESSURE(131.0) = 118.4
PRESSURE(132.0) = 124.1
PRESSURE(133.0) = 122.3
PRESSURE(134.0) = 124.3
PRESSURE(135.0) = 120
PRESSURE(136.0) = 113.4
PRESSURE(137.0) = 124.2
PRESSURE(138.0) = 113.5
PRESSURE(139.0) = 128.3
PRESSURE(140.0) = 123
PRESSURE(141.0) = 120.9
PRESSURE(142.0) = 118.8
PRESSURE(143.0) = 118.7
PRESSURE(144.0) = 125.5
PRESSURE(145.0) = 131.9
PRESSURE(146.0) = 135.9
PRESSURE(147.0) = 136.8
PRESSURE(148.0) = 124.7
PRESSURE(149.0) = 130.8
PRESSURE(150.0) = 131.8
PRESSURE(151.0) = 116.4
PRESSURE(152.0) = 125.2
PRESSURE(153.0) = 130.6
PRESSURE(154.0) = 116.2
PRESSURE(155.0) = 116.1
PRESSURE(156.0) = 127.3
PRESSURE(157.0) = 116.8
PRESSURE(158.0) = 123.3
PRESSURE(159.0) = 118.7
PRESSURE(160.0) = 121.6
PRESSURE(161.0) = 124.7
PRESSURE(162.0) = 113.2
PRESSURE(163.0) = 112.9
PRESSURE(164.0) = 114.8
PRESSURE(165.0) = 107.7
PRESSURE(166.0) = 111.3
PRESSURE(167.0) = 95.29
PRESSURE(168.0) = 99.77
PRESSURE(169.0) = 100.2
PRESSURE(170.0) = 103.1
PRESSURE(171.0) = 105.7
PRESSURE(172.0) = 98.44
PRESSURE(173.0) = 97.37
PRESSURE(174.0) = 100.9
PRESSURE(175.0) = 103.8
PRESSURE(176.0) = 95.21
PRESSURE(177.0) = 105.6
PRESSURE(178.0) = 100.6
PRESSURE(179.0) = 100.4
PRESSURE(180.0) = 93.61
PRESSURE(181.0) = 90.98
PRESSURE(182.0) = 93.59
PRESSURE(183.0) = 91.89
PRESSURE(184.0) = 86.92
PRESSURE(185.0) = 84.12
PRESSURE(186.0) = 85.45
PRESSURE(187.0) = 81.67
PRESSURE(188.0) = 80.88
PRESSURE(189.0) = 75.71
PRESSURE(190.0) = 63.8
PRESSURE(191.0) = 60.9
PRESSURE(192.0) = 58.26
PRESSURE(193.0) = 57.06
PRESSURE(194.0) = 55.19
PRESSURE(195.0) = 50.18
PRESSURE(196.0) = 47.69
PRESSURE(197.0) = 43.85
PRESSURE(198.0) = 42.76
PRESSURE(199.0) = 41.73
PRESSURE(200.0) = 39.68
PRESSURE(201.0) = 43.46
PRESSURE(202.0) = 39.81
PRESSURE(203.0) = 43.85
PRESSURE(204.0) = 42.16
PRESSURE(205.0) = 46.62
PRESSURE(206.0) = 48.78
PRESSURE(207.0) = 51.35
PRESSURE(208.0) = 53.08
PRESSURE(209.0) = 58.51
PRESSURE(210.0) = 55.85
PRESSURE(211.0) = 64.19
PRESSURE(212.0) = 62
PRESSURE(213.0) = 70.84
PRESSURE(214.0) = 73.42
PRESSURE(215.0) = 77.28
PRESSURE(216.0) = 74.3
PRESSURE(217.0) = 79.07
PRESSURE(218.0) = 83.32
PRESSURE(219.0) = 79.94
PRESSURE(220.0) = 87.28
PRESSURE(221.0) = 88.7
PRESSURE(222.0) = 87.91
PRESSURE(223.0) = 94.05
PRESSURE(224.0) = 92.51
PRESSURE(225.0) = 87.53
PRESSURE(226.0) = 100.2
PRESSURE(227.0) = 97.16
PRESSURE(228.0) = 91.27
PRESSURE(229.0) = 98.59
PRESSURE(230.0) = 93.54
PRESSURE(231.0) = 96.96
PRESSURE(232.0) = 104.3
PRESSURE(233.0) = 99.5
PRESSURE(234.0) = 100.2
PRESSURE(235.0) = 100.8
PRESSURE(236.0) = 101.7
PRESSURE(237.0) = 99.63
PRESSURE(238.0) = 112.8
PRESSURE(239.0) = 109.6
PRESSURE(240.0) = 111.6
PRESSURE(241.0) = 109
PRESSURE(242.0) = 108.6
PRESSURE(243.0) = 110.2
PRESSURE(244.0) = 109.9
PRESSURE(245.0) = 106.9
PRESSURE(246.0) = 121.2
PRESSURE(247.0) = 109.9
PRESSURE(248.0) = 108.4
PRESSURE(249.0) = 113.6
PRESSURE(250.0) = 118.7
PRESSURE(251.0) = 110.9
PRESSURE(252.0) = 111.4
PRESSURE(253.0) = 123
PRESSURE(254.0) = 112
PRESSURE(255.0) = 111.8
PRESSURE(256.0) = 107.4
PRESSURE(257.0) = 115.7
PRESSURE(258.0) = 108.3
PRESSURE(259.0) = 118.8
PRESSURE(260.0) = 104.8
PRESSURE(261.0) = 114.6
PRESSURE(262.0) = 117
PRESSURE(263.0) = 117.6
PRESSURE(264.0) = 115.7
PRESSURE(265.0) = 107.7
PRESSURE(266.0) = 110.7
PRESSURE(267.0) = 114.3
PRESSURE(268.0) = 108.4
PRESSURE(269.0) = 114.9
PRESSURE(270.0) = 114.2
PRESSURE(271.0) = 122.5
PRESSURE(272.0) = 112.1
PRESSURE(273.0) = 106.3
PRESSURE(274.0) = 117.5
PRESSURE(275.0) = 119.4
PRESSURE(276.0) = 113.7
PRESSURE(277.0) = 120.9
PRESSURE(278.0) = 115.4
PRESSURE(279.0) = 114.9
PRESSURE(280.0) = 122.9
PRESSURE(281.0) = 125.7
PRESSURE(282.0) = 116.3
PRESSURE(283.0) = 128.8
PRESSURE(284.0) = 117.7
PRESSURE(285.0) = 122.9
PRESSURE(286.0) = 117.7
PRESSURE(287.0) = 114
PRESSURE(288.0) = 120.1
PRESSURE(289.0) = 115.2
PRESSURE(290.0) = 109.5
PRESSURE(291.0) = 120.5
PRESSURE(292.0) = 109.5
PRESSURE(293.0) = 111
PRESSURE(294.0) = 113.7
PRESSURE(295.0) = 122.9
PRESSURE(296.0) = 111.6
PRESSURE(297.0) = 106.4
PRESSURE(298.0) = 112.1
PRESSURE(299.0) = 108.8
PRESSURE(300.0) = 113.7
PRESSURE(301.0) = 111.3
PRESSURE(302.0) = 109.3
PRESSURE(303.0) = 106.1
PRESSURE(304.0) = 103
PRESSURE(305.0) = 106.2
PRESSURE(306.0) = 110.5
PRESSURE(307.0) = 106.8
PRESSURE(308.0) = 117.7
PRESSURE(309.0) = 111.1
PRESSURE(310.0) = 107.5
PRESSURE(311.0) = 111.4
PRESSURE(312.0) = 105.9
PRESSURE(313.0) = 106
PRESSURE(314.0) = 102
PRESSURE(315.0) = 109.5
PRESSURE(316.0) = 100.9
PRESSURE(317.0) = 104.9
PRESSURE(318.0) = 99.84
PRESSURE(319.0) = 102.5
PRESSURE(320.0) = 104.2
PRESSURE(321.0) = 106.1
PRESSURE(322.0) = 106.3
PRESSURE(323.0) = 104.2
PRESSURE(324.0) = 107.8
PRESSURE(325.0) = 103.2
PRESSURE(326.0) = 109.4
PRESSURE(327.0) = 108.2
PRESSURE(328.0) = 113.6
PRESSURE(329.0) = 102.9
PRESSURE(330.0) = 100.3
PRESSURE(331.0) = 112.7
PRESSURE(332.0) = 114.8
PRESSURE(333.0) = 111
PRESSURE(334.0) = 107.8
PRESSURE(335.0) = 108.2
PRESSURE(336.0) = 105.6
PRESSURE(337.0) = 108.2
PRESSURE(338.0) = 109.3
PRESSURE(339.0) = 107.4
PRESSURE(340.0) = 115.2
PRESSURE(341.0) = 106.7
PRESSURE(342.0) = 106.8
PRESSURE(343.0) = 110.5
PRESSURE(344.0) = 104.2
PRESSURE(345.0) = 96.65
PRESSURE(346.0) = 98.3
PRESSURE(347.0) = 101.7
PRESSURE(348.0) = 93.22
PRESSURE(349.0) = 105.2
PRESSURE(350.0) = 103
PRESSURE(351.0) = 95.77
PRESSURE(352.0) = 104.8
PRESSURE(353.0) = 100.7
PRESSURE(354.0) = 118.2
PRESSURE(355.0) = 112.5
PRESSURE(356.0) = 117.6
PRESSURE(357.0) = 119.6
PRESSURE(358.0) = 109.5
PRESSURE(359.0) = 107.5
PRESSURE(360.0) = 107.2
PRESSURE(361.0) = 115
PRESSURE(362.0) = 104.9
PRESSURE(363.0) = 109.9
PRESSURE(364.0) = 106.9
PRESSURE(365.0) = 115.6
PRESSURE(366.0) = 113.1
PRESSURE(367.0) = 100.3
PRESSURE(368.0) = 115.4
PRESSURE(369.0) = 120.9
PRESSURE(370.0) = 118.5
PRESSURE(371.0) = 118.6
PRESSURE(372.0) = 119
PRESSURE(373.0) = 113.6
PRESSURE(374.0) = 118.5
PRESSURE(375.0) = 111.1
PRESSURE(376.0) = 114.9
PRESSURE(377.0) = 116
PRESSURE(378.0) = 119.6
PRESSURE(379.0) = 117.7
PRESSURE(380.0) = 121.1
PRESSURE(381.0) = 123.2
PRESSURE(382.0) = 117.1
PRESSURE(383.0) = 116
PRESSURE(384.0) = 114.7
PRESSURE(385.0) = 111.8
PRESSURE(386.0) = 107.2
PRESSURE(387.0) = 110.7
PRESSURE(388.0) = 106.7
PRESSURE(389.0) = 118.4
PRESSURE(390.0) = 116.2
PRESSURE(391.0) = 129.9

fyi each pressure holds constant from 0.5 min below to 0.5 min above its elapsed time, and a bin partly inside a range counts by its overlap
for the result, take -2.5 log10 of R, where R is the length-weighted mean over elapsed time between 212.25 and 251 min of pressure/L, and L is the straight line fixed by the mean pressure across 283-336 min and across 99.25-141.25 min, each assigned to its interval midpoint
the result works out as 0.155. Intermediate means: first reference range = 117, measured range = 97.6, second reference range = 110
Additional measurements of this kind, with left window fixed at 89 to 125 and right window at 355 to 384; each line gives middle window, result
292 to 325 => 0.063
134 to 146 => -0.069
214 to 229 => 0.299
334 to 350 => 0.093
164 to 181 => 0.136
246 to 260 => 0.015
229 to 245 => 0.102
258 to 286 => -0.013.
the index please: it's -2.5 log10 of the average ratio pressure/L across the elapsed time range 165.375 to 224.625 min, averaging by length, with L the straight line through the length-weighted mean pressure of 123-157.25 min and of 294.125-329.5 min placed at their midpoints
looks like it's 0.47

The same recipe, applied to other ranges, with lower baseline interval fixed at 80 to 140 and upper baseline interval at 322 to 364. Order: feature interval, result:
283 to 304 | -0.047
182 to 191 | 0.361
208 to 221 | 0.476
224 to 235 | 0.150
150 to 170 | -0.017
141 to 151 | -0.119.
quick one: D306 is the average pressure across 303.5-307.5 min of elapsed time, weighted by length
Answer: 107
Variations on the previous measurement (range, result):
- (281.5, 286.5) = 121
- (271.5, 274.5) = 112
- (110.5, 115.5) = 123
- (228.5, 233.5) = 98.6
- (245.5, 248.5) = 113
